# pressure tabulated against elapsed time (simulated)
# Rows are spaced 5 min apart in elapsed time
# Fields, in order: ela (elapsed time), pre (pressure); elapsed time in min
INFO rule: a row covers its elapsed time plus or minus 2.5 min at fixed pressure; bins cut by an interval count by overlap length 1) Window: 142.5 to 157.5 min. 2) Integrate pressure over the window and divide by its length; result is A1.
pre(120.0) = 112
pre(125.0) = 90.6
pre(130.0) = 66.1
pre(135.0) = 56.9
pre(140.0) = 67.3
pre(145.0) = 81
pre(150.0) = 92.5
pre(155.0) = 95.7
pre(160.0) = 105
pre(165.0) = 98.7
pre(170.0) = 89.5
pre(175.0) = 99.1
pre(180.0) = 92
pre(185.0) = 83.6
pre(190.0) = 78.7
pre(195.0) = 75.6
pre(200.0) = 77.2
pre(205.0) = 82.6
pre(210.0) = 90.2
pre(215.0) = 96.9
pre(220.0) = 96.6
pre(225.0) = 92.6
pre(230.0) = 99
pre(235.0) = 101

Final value 89.7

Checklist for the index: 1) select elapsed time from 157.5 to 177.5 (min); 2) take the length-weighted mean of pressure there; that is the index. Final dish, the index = 98.1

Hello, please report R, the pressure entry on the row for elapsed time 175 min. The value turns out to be 99.1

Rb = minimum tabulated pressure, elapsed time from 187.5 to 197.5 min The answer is 75.6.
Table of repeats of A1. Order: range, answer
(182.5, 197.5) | 79.3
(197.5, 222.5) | 88.7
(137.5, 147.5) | 74.2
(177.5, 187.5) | 87.8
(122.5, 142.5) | 70.2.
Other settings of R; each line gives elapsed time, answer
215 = 96.9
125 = 90.6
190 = 78.7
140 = 67.3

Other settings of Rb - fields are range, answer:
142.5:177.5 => 81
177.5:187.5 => 83.6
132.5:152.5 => 56.9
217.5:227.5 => 92.6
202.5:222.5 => 82.6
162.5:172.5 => 89.5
